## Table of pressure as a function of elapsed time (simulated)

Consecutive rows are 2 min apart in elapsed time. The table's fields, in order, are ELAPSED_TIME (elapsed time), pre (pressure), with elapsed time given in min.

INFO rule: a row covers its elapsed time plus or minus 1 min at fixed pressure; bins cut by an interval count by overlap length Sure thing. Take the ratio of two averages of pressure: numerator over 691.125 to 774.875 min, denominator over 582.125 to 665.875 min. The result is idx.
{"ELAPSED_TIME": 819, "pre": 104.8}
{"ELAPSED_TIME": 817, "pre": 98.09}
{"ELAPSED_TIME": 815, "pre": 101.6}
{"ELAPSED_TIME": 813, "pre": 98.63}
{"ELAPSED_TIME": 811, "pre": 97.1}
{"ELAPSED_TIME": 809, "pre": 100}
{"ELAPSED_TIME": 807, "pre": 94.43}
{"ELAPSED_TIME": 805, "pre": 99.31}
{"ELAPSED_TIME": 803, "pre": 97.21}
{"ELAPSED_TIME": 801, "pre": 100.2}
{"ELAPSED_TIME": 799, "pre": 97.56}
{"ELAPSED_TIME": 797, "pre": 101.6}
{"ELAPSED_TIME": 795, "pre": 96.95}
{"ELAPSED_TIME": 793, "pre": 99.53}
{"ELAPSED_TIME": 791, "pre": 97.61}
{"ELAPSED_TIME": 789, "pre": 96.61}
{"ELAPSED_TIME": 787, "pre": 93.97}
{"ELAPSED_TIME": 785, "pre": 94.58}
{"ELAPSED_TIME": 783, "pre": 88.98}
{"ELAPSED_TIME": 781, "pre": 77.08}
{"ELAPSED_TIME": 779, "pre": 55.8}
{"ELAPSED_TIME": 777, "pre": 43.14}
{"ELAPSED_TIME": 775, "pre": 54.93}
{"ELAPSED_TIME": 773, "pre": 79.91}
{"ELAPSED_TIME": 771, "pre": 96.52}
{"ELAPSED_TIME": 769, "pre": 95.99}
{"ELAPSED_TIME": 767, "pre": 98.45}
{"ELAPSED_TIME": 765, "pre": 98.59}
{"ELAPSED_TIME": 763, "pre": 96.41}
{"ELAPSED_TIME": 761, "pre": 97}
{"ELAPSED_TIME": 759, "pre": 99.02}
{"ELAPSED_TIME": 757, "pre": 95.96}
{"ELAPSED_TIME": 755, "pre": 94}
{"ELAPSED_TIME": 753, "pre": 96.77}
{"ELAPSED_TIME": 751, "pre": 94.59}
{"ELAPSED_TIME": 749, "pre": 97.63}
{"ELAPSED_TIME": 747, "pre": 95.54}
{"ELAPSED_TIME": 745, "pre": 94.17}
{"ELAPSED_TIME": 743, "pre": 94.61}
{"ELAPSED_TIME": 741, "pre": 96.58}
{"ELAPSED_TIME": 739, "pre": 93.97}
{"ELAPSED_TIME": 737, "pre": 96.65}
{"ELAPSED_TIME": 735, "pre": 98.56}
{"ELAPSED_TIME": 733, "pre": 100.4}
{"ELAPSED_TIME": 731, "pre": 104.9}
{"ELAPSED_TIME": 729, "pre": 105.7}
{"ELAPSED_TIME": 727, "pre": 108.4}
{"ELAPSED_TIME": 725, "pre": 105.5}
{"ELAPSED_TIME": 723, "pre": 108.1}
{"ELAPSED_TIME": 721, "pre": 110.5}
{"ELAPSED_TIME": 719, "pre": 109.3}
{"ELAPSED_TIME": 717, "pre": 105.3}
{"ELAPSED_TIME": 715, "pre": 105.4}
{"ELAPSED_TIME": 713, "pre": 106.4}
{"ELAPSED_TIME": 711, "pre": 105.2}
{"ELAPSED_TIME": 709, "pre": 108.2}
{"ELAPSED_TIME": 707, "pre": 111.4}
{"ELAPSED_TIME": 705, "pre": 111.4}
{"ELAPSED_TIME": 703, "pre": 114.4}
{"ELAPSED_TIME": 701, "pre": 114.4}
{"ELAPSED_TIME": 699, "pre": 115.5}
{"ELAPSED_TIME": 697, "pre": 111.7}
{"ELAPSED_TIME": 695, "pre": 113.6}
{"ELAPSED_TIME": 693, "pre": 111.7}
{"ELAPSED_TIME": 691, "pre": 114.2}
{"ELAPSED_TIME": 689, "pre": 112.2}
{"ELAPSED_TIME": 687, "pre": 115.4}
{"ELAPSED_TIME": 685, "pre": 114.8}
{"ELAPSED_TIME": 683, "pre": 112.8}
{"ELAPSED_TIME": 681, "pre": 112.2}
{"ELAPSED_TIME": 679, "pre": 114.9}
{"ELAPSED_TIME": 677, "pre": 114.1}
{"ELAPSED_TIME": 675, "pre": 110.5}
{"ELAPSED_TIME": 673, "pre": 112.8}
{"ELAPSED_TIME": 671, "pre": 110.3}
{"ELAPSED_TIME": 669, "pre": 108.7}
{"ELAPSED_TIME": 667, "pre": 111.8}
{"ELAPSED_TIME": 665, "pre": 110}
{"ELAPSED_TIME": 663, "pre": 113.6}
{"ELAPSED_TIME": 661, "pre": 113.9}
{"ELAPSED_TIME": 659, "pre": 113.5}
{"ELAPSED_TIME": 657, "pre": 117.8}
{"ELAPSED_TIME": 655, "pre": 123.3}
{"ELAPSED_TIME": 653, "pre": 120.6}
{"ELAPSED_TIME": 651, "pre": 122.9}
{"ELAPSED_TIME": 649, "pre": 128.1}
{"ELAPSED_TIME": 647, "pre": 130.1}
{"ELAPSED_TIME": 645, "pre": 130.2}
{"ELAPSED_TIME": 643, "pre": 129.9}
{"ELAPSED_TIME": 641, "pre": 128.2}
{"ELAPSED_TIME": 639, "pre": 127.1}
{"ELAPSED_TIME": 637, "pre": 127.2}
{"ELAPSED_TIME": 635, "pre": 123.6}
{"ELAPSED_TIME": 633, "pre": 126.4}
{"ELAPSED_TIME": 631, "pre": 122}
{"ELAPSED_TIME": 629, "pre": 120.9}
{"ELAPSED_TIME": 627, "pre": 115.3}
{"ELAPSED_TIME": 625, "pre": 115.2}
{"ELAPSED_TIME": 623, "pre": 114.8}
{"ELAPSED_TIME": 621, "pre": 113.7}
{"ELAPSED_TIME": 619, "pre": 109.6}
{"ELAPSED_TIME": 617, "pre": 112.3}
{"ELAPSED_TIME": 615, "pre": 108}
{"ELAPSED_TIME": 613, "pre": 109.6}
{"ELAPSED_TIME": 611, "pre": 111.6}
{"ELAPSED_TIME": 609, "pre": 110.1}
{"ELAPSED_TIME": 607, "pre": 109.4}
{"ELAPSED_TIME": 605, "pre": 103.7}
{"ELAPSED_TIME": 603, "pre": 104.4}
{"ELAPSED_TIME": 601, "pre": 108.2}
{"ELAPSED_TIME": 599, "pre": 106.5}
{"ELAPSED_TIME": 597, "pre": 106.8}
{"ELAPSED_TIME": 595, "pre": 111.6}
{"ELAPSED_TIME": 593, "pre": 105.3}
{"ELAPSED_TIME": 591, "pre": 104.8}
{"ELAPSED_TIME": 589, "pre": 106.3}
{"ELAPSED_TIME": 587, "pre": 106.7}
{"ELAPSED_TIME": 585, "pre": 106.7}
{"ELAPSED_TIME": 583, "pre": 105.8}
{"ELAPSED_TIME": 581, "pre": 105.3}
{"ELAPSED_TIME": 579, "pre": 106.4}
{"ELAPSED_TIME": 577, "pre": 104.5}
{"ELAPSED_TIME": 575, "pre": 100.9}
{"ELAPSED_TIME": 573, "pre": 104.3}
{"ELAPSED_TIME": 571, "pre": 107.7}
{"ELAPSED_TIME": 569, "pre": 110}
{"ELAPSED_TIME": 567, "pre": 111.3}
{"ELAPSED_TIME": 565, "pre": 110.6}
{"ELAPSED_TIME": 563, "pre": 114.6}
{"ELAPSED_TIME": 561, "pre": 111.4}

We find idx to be 0.9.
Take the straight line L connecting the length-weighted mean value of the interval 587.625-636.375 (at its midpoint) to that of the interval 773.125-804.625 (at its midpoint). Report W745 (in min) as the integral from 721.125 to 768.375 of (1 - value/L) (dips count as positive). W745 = -3.1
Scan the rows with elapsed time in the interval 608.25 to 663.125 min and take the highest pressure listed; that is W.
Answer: 130.2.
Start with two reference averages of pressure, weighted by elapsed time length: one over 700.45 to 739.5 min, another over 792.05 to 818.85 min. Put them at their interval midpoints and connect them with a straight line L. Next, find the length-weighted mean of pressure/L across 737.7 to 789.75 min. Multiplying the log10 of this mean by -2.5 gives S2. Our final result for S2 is 0.15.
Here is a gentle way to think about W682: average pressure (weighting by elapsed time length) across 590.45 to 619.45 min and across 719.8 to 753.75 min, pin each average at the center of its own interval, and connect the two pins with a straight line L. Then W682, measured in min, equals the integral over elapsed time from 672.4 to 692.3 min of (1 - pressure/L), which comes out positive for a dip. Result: -1.9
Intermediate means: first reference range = 108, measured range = 113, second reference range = 100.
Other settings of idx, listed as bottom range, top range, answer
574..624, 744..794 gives 0.83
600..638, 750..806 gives 0.80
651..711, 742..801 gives 0.80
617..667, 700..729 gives 0.90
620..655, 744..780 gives 0.71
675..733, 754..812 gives 0.82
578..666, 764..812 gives 0.78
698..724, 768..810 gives 0.81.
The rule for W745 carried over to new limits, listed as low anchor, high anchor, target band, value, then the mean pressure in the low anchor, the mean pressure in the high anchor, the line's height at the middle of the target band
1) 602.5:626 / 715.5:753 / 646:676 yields -2.7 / 110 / 101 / 107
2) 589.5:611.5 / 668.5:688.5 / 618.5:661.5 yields -4.6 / 107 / 113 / 110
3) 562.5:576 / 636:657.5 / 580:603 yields 1.4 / 108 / 126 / 113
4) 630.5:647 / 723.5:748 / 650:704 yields 1.0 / 127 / 99.8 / 116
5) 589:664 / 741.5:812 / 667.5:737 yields -4.0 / 116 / 91.8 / 104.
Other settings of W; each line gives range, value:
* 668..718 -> 115.5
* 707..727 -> 111.4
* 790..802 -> 101.6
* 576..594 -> 106.7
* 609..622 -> 113.7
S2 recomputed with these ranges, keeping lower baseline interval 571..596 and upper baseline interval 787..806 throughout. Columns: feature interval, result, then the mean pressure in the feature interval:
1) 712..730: -0.065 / 107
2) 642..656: -0.218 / 126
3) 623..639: -0.167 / 121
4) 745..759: 0.044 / 95.9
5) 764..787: 0.219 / 81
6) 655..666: -0.115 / 115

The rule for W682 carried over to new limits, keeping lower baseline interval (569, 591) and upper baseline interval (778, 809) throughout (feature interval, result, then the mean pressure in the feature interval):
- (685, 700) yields -2.2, 114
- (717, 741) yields -1.7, 104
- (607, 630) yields -2.1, 113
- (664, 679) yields -1.7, 111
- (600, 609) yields -0.2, 107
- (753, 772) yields -0.4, 96.9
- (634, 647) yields -3.3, 128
